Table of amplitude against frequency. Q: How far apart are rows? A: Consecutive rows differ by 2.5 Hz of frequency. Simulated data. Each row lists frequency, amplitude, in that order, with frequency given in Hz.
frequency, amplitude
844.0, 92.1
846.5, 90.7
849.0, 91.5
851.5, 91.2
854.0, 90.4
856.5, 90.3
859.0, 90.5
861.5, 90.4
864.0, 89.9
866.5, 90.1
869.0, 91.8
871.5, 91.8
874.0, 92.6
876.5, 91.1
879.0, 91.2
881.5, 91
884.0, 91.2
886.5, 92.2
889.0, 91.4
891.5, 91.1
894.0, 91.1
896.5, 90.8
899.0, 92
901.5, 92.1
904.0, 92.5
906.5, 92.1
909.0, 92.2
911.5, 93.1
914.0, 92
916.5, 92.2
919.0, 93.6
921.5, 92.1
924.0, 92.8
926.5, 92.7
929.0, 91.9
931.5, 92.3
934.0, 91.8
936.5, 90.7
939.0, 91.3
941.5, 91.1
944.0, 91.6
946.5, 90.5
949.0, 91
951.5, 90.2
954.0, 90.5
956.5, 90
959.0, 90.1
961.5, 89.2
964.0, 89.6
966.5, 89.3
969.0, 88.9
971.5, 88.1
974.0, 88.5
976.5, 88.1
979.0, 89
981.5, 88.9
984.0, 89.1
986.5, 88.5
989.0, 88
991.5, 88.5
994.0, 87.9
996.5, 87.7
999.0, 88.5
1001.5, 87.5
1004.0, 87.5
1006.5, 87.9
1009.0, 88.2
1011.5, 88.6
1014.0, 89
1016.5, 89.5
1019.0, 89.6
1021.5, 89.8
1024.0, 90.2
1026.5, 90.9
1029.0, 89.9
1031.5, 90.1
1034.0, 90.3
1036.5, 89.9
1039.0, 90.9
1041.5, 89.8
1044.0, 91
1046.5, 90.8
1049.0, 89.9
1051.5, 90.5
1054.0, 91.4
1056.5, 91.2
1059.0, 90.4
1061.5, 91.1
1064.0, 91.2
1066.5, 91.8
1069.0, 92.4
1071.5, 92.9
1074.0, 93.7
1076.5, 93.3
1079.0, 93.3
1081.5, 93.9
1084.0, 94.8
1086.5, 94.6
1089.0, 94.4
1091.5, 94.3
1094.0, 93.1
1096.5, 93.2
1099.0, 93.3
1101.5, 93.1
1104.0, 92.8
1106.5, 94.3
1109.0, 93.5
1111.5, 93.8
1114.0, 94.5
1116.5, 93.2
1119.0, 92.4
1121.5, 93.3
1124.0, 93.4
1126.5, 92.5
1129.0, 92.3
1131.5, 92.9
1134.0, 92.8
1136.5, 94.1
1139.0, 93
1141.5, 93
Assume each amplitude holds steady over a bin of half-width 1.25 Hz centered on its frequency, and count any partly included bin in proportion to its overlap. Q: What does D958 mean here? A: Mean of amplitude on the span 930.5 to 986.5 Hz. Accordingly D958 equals 89.9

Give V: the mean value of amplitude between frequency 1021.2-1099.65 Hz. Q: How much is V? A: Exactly 91.8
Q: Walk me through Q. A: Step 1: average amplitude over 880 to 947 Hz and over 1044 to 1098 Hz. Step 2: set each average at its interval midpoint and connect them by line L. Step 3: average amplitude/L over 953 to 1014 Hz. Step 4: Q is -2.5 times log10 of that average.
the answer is 0.04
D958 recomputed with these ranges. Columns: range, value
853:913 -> 91.4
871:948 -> 91.8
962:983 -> 88.8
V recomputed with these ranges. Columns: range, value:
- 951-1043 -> 89.1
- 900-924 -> 92.4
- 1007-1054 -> 89.9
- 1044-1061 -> 90.7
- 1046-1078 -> 91.6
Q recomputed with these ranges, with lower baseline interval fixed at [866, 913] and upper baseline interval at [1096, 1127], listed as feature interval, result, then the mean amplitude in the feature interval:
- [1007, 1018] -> 0.05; 88.8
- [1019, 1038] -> 0.03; 90.1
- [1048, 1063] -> 0.03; 90.8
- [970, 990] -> 0.05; 88.5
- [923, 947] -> 0.00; 91.7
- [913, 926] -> -0.01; 92.6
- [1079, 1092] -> -0.01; 94.3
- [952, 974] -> 0.03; 89.4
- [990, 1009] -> 0.05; 87.9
